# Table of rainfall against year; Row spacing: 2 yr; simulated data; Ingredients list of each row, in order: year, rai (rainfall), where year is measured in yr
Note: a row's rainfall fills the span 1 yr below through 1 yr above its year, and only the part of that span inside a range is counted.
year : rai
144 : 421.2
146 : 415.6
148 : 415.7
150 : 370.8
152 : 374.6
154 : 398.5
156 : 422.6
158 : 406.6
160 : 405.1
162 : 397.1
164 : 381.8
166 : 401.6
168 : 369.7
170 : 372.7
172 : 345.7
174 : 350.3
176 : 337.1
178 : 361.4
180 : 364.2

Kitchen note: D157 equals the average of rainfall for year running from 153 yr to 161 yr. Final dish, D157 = 408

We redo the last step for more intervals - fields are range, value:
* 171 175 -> 348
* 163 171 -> 381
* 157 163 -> 403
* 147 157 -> 396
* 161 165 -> 389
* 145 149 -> 416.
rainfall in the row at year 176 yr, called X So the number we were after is 337.1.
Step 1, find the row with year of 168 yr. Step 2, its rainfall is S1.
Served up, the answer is 369.7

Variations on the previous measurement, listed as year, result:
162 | 397.1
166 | 401.6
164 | 381.8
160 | 405.1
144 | 421.2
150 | 370.8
